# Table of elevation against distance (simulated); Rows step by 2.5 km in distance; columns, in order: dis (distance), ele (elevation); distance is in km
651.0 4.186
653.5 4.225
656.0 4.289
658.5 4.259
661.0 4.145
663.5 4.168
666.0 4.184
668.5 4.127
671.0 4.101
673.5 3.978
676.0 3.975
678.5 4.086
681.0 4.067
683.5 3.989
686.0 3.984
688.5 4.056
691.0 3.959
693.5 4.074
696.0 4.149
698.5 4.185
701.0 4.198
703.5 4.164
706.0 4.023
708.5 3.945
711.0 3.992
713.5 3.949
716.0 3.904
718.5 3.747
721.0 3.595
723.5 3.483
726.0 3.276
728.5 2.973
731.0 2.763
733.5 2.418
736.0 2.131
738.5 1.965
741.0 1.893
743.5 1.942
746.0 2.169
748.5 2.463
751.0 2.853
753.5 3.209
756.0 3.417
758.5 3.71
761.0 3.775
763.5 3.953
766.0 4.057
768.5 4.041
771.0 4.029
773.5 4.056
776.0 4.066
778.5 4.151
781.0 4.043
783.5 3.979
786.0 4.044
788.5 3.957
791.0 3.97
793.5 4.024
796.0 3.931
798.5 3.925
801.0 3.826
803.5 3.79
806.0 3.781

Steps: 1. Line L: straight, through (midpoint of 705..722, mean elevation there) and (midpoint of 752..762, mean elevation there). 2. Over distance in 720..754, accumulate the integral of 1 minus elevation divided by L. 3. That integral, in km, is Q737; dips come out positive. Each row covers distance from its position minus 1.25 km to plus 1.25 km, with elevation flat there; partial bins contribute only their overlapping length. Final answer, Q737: 9.7 km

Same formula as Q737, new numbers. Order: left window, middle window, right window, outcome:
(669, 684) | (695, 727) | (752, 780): 0.6 km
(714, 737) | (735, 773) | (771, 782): 6.7 km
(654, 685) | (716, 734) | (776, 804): 3.5 km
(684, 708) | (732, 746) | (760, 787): 6.8 km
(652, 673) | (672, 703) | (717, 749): -3.6 km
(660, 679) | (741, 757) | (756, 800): 5.6 km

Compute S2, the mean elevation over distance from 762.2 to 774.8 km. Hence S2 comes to 4.03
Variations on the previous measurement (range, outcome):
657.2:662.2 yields 4.2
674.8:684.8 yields 4.03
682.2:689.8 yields 4.01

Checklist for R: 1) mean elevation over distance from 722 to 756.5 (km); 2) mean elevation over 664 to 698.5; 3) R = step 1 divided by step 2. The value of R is 0.6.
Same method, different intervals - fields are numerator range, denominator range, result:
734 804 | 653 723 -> 0.86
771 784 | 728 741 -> 1.72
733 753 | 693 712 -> 0.55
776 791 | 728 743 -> 1.75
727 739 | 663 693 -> 0.62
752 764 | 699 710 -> 0.87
